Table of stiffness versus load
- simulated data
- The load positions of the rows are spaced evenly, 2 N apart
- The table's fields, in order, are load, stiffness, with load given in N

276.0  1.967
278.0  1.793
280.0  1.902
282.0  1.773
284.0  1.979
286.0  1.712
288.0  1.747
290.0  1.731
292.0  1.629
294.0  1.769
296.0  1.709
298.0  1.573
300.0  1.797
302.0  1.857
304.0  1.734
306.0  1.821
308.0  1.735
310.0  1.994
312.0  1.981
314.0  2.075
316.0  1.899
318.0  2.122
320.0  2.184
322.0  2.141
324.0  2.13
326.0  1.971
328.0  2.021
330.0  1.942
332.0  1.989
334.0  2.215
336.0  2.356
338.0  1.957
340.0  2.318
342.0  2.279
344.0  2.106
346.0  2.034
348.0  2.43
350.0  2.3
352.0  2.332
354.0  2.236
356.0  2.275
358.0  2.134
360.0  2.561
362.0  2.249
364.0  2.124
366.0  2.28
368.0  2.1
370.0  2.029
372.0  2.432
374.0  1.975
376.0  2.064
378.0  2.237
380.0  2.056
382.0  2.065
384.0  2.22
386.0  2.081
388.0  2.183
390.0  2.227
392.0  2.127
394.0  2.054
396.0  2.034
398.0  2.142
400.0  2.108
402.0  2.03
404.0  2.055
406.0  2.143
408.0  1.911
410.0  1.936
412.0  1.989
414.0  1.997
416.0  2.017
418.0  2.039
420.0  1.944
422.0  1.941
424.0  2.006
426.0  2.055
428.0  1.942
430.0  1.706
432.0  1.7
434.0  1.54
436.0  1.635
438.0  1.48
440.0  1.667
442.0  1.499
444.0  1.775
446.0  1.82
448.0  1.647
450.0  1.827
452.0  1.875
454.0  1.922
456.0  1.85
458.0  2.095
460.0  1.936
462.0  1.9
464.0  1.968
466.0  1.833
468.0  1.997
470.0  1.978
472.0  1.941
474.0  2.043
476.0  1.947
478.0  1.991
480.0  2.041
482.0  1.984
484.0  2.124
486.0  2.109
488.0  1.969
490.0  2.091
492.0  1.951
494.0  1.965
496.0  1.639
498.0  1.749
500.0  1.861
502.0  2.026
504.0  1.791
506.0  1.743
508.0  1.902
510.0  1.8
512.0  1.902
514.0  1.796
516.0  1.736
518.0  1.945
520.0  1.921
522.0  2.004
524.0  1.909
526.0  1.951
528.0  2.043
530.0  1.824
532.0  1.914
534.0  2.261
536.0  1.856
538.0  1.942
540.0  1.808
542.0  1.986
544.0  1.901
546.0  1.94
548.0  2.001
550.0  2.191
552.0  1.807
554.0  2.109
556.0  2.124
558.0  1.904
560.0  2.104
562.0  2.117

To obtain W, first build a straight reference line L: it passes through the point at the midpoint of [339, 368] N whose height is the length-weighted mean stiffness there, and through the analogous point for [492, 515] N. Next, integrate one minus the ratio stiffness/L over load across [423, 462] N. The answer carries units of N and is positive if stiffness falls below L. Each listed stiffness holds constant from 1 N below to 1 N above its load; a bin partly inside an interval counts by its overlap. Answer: 4.2 N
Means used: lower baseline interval 2.26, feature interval 1.79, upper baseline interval 1.84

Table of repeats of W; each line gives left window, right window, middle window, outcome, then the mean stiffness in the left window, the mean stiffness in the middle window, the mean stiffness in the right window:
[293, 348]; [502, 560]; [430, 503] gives 3.1 N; 2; 1.87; 1.93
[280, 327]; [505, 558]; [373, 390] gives -2.0 N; 1.87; 2.12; 1.93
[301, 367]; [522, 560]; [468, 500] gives 0.8 N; 2.11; 1.97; 1.98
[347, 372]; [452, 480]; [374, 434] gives 3.1 N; 2.26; 2.03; 1.95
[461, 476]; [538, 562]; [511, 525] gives 0.6 N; 1.95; 1.89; 1.99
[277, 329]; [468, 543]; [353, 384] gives -4.8 N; 1.88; 2.19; 1.93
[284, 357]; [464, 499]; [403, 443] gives 2.4 N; 2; 1.86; 1.96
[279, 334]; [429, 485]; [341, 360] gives -3.8 N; 1.89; 2.25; 1.85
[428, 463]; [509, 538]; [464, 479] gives -1.2 N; 1.76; 1.96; 1.92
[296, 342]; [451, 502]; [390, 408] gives -1.0 N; 1.99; 2.08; 1.95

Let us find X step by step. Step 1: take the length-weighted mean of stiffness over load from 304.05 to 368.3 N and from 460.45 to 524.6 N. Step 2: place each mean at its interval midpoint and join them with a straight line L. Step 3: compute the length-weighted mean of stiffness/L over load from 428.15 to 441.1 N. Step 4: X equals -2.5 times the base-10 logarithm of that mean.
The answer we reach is 0.21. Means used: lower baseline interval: 2.13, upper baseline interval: 1.92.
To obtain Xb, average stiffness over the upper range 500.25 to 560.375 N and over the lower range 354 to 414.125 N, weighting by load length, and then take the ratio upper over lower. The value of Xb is 0.91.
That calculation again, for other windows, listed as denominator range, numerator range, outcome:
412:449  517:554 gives 1.09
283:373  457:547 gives 0.95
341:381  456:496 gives 0.90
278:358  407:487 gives 0.95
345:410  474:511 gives 0.89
